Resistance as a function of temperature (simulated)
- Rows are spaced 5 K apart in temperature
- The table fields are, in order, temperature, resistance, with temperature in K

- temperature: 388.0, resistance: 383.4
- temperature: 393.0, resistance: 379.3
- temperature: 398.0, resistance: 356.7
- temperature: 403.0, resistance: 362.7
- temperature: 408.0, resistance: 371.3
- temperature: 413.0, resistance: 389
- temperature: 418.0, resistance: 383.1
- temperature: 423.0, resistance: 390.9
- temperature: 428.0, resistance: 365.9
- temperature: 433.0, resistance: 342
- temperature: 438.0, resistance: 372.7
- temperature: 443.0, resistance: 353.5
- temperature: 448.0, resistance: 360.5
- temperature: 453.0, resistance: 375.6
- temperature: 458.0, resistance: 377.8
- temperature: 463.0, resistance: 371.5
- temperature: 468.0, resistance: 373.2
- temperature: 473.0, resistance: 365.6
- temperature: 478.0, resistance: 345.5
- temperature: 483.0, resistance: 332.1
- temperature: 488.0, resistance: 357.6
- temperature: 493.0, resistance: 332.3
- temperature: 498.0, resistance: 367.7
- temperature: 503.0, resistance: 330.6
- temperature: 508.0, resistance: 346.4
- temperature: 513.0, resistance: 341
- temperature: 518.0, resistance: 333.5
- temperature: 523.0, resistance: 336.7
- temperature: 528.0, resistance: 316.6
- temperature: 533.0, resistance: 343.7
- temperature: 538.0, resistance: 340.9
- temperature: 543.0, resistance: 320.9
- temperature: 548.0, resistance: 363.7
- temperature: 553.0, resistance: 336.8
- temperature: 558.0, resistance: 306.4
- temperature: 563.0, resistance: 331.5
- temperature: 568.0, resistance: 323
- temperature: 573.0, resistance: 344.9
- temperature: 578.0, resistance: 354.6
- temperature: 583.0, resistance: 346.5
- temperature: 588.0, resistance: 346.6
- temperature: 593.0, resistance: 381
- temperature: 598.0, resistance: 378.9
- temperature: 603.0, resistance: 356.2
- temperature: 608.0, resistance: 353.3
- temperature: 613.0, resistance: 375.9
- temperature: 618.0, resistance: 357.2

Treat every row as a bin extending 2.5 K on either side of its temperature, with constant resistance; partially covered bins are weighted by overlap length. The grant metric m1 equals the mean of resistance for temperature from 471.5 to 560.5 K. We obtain 340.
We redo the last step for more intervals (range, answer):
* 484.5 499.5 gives 350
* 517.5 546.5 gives 333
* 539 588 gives 337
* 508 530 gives 334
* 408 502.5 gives 364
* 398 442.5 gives 370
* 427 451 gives 359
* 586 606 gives 366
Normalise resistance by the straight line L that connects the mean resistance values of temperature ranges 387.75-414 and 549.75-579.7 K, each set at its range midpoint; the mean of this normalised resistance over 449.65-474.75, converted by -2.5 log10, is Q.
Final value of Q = -0.04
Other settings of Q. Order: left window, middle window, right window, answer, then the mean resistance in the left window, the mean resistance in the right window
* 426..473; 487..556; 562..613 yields 0.060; 366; 353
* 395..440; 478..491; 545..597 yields 0.045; 371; 344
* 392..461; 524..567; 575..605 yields 0.096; 370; 360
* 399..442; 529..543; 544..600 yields 0.051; 371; 346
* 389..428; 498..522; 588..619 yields 0.091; 376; 366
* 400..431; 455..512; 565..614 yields 0.041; 376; 355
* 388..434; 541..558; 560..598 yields 0.053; 373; 348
